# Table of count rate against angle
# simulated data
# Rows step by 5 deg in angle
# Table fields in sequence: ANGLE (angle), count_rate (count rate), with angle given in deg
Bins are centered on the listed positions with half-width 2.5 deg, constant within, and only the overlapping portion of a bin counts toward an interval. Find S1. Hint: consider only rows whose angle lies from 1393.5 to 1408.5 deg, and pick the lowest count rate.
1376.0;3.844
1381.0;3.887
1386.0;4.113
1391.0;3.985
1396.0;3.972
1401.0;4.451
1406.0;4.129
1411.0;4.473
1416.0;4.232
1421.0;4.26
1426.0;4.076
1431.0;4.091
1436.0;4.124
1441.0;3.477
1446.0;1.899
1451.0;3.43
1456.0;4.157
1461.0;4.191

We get 3.972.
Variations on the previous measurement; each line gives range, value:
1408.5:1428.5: 4.076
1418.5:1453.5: 1.899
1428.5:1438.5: 4.091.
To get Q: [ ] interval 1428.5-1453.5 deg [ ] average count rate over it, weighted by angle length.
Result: 3.4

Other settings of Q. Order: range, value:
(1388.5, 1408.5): 4.13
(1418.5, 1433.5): 4.14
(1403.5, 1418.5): 4.28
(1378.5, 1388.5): 4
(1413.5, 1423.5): 4.25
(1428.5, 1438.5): 4.11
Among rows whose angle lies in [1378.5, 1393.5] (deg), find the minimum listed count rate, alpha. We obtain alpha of 3.887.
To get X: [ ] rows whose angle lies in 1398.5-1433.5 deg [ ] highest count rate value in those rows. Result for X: 4.473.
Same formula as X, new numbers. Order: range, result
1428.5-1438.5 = 4.124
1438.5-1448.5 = 3.477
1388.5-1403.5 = 4.451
